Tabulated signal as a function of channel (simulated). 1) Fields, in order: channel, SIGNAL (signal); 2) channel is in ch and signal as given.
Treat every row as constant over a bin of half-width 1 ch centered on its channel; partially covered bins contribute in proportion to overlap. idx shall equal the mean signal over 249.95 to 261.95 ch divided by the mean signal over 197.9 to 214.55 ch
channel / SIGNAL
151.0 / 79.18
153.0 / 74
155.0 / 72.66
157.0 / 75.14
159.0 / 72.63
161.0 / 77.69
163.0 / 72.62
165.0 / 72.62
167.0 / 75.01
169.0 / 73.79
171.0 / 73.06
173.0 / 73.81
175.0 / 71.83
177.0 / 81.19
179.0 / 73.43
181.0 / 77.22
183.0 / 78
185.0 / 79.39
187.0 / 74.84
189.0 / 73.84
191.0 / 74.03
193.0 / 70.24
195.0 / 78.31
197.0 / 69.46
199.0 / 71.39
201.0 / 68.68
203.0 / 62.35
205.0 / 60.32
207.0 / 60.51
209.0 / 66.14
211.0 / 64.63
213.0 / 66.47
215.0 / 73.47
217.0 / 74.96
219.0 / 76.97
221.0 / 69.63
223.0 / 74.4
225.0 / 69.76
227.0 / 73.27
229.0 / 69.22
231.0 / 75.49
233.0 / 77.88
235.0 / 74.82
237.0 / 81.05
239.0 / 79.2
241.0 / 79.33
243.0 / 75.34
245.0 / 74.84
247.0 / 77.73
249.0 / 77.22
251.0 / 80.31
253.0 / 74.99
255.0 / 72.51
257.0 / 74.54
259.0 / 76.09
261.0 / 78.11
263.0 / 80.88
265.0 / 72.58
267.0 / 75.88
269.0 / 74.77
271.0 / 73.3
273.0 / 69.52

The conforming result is 1.2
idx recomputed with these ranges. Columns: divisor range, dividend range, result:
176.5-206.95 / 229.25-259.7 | 1.06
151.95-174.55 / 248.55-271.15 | 1.03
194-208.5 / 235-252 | 1.16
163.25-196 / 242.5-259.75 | 1.01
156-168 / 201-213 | 0.86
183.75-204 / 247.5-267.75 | 1.06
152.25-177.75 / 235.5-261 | 1.04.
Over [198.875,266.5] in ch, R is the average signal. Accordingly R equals 73.1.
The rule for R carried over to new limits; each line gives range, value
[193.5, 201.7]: 72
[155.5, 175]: 73.9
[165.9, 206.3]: 72.9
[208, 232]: 71.2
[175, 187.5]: 77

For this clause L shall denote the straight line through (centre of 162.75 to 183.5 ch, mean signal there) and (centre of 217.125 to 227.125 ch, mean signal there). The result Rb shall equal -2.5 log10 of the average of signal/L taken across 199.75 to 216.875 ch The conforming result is 0.12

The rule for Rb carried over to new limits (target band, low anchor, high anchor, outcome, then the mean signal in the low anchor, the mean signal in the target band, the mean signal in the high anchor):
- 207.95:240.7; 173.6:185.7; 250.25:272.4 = 0.044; 76.7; 73.1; 75.7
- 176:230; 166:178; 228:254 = 0.060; 74.8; 71.6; 76.7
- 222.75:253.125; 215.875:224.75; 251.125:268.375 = -0.019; 73.6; 76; 75.9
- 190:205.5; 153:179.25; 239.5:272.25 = 0.080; 74.3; 69.6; 76.1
